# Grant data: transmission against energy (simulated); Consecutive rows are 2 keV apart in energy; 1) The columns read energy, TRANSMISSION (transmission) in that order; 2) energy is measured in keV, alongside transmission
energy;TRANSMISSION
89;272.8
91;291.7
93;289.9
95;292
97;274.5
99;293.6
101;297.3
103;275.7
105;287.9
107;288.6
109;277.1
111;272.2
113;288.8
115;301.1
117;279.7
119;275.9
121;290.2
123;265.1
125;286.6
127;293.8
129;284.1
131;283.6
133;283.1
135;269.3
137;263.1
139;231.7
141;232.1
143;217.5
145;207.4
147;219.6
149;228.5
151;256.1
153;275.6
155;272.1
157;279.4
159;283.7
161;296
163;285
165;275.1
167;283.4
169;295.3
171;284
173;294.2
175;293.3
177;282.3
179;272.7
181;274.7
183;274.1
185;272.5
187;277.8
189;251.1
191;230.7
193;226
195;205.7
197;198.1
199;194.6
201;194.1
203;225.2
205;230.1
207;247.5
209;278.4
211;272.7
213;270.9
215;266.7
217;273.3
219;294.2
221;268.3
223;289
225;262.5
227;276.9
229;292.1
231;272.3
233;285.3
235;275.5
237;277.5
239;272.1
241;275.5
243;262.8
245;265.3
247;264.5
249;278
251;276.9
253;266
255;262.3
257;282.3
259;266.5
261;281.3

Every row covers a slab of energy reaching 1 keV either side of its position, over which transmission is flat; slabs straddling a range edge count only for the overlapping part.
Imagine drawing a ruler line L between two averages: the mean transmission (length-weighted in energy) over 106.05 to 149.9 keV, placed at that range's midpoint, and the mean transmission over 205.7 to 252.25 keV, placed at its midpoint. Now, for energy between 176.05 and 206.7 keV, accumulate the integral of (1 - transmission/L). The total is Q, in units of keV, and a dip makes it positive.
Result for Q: 3.4 keV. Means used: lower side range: 265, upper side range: 274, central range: 241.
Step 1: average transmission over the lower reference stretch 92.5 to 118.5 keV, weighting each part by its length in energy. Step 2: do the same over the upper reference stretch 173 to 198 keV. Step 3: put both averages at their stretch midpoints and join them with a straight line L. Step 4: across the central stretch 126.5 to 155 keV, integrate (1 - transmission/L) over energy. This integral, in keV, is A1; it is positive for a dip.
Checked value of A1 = 2.1 keV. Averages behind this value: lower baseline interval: 286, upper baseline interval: 256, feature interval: 253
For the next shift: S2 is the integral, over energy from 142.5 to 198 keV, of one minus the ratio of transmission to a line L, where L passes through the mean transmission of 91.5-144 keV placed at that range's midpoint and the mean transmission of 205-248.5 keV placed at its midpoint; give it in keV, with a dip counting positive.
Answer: 2.7 keV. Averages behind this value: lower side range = 277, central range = 262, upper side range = 273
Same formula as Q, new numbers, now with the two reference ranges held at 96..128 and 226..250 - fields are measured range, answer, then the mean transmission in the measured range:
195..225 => 3.0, 249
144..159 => 1.6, 251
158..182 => -0.4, 285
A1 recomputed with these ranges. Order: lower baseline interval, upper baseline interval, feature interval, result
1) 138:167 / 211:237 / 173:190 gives -0.8 keV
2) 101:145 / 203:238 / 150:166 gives -0.3 keV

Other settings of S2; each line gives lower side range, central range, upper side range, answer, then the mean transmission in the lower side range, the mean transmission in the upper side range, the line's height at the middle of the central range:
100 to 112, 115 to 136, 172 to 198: -0.4 keV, 283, 258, 277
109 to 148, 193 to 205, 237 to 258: 2.7 keV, 266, 271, 269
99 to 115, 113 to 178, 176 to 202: -1.5 keV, 286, 243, 265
